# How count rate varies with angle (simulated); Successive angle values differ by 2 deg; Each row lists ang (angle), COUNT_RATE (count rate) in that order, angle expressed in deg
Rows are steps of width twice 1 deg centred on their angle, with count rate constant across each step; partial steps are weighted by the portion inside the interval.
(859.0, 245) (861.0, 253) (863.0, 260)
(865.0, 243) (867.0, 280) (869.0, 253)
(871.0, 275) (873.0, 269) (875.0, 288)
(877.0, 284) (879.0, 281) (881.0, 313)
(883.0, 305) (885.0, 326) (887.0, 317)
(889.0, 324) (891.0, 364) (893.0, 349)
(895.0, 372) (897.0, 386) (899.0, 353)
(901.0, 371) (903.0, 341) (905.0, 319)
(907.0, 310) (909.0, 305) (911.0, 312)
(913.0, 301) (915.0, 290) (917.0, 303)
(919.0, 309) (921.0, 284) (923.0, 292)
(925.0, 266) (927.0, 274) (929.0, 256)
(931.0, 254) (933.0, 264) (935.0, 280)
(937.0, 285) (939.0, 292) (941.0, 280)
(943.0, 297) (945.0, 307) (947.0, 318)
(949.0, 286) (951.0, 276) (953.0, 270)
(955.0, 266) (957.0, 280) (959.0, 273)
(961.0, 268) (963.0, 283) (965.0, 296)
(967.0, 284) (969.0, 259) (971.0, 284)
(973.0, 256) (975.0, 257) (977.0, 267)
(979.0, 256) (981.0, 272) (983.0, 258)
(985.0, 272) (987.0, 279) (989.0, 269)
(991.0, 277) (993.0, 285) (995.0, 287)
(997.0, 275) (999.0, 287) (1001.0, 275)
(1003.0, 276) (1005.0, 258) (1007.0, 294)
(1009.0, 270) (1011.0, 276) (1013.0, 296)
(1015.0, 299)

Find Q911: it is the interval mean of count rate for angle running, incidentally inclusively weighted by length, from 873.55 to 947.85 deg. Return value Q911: 307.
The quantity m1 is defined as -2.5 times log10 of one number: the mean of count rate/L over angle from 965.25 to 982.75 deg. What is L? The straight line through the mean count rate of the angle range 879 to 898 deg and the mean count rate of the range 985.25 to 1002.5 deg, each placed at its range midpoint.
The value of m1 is 0.09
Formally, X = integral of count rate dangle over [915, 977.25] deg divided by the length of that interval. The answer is 280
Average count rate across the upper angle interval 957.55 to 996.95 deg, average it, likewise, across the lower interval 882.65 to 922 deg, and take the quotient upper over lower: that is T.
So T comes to 0.8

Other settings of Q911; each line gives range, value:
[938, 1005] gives 277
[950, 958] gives 273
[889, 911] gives 344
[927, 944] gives 276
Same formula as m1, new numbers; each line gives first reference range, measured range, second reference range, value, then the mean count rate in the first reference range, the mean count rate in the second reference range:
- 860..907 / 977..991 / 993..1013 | 0.061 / 310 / 279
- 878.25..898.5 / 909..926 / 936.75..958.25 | 0.058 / 335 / 287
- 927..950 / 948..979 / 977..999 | 0.020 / 283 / 273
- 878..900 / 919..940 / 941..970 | 0.102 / 335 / 283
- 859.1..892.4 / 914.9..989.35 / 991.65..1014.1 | 0.022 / 289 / 280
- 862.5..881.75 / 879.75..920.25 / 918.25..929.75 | -0.182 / 274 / 280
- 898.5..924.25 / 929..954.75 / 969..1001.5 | 0.051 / 313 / 272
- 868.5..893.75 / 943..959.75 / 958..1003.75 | -0.010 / 304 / 274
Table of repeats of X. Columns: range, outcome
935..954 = 290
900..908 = 335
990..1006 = 278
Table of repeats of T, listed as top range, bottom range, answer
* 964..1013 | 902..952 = 0.94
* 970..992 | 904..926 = 0.90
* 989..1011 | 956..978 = 1.02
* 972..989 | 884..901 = 0.76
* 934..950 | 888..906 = 0.83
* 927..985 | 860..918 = 0.89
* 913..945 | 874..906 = 0.86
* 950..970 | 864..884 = 0.99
